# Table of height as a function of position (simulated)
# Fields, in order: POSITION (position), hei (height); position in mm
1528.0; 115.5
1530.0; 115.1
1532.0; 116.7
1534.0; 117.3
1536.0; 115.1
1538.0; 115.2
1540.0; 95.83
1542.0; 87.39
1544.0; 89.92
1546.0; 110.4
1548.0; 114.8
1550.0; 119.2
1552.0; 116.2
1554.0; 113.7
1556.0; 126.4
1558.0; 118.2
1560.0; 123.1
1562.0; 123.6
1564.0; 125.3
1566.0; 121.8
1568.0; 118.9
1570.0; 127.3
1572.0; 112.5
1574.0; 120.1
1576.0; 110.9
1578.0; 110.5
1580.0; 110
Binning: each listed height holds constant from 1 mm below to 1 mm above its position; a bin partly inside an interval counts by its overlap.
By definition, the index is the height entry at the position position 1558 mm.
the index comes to 118.2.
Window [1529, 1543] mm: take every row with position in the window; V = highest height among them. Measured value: 117.3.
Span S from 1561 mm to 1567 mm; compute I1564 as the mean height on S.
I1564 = 124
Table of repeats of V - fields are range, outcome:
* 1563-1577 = 127.3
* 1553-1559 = 126.4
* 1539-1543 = 95.83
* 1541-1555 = 119.2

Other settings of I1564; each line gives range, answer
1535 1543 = 103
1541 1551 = 104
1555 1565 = 123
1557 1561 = 121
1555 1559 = 122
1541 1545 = 88.7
